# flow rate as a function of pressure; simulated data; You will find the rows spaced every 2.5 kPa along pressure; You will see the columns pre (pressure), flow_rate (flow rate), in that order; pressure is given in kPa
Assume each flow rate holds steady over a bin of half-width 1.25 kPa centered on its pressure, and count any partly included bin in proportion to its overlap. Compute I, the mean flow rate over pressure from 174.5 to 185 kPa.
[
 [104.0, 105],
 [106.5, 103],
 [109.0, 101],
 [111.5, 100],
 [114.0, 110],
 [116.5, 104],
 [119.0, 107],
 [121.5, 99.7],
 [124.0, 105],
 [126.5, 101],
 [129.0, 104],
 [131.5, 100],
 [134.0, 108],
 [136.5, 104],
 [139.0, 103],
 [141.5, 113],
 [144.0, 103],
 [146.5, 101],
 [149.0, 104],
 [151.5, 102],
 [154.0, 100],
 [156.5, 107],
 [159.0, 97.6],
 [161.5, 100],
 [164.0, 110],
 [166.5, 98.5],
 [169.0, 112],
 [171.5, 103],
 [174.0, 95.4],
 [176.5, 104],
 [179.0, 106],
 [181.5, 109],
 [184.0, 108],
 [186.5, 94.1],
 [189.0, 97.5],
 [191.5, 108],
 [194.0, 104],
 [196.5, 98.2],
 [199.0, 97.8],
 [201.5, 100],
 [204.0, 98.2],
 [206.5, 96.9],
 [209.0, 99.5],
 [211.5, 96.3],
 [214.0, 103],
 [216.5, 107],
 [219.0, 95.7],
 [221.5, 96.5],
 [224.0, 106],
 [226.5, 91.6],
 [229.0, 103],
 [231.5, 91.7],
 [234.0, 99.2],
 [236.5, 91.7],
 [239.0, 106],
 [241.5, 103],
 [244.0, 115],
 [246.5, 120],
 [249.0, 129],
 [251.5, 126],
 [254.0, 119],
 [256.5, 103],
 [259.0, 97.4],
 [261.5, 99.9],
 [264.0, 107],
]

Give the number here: 106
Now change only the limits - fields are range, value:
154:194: 103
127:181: 104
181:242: 99.9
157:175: 103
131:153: 104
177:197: 103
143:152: 103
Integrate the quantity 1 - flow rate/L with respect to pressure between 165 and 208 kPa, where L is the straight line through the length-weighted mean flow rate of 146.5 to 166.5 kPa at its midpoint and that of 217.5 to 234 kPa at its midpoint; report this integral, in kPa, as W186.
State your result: -0.6 kPa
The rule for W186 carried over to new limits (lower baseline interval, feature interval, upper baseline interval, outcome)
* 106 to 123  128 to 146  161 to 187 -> -0.2 kPa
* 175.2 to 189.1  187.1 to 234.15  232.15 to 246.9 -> 2.1 kPa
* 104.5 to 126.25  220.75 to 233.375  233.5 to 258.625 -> 1.4 kPa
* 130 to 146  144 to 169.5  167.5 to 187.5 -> 0.4 kPa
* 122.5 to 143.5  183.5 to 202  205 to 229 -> 0.0 kPa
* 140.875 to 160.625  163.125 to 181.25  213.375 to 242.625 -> -0.4 kPa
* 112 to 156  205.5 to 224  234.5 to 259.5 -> 1.6 kPa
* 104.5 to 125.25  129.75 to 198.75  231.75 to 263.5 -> 1.5 kPa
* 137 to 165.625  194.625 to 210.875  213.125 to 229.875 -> 0.4 kPa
